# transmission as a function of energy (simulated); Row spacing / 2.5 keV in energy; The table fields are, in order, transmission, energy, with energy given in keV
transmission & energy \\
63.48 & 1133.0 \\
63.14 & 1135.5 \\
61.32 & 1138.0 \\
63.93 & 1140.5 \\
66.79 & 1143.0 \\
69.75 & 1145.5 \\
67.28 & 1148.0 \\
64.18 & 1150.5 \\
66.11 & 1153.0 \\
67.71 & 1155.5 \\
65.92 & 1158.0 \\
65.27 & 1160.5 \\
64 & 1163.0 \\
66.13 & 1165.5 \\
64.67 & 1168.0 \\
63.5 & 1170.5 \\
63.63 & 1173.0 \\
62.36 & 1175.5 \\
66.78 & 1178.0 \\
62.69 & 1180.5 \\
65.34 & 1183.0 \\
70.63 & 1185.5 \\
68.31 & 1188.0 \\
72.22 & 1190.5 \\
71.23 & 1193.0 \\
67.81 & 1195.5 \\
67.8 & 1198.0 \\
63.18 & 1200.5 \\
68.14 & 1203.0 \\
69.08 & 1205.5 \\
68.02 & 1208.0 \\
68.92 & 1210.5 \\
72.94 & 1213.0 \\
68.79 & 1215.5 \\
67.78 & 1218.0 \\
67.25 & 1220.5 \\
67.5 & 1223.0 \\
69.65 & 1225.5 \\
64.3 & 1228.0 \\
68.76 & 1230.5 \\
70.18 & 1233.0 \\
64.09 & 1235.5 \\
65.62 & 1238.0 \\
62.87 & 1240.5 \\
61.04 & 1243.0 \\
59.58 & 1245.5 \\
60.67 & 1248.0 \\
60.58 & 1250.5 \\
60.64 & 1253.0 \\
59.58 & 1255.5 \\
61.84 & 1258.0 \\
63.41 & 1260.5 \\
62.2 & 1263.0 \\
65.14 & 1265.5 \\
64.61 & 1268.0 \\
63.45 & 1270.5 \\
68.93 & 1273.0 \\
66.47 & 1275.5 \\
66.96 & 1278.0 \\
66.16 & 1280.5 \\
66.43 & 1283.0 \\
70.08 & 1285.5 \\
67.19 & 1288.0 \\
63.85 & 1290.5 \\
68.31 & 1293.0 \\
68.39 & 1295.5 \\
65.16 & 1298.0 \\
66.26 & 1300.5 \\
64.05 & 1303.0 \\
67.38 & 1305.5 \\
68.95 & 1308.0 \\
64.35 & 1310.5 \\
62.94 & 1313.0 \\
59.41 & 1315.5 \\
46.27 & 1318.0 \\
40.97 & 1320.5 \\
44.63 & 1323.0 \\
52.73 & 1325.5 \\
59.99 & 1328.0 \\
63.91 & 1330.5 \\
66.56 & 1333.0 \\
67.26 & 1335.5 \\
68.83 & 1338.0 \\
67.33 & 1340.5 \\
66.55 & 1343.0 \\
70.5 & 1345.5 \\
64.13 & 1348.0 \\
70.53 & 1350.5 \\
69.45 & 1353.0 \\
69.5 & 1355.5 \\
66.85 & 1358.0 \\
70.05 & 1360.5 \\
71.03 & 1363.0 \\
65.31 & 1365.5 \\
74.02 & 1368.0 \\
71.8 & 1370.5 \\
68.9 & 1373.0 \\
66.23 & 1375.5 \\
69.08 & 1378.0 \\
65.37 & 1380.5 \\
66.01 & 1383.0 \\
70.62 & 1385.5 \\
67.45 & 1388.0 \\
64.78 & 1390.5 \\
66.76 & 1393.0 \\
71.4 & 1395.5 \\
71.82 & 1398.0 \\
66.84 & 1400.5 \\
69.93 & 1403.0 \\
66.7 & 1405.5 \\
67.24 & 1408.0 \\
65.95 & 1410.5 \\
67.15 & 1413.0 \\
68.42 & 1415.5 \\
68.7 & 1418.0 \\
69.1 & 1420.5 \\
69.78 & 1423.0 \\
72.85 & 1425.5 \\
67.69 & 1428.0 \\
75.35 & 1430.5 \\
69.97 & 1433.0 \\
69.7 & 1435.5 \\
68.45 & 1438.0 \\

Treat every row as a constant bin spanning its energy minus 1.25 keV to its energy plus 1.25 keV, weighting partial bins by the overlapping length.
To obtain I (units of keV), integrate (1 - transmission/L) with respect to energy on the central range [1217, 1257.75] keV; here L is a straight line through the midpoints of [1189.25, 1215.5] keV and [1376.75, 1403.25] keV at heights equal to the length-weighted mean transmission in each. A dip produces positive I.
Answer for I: 2.66 keV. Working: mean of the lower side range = 68.9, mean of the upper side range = 68.1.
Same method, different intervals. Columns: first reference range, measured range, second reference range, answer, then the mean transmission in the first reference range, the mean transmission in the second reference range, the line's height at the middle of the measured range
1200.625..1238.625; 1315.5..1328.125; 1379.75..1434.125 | 3.58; 68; 68.7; 68.3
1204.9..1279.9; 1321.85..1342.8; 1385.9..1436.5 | 1.72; 65.3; 68.9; 67.2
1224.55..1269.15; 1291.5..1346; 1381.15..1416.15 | 2.82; 63.6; 67.9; 65.6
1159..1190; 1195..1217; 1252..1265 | -1.46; 65.4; 61.8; 64.1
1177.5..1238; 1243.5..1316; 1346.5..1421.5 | 3.74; 67.9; 68.4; 68.1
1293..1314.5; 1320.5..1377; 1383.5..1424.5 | 1.18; 66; 68.3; 67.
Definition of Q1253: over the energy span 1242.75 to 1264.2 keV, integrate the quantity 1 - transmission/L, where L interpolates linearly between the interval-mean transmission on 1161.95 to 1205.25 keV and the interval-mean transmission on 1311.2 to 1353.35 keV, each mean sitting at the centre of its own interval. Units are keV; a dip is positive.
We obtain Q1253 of 1.0 keV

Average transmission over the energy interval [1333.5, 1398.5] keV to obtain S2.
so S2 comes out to 68.5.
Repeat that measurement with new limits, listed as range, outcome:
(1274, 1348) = 63.4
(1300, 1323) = 59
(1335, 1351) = 67.8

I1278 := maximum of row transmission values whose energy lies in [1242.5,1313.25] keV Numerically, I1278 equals 70.08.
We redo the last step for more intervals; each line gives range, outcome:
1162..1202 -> 72.22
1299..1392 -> 74.02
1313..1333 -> 66.56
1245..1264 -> 63.41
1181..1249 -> 72.94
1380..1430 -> 72.85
